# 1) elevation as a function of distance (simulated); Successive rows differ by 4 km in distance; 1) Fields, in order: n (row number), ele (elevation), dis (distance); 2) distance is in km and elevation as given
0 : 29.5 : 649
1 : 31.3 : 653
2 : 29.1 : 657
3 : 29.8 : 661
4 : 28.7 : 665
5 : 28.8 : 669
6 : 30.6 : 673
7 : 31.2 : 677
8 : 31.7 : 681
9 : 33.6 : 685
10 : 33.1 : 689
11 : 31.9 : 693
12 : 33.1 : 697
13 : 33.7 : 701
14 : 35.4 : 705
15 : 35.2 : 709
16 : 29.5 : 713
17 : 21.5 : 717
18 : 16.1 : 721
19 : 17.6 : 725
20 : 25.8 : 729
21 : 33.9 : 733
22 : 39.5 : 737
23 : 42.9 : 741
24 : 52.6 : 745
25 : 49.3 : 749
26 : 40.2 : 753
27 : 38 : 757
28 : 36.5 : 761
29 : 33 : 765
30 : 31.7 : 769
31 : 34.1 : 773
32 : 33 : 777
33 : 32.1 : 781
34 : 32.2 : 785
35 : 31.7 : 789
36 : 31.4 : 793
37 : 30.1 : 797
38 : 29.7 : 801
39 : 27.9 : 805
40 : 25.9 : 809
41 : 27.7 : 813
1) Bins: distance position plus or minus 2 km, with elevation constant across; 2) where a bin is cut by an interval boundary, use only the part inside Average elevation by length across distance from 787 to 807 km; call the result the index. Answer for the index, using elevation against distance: 30.2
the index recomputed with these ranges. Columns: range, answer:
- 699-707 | 34.5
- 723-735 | 25.8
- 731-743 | 38.8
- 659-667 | 29.2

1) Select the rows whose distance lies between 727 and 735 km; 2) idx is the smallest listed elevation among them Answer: 25.8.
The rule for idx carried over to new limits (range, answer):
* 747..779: 31.7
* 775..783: 32.1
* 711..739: 16.1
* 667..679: 28.8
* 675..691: 31.2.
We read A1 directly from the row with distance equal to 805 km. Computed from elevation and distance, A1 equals 27.9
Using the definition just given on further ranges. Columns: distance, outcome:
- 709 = 35.2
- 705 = 35.4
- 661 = 29.8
